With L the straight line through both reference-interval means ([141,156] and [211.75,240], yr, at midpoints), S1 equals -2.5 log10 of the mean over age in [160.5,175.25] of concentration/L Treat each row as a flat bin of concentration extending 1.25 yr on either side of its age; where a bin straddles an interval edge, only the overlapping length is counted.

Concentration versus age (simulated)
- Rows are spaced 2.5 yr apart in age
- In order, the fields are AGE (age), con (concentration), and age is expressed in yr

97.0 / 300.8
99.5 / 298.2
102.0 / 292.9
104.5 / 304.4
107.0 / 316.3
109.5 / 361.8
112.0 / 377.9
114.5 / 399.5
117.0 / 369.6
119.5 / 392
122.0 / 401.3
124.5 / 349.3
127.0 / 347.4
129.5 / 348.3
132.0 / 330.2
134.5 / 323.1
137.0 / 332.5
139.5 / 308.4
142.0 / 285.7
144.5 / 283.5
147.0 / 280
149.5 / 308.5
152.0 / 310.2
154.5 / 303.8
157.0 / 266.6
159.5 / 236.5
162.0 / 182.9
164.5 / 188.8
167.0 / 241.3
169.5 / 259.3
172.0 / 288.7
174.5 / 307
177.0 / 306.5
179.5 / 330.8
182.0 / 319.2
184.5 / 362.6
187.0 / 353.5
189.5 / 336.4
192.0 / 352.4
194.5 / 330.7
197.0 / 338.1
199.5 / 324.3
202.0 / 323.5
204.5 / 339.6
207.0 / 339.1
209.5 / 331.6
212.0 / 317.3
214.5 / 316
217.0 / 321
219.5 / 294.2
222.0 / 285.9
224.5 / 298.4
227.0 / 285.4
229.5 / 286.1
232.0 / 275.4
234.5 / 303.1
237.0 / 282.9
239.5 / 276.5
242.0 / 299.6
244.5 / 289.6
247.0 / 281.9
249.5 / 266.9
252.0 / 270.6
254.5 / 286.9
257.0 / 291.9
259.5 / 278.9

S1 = 0.21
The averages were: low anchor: 295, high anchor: 295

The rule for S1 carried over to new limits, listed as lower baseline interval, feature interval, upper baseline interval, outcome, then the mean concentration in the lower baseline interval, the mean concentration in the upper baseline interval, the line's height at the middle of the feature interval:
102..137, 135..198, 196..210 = 0.15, 352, 333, 341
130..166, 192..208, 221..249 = -0.17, 283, 287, 285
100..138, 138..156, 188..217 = 0.16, 349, 331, 343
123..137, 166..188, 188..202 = 0.10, 340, 336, 337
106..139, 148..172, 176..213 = 0.32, 357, 334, 345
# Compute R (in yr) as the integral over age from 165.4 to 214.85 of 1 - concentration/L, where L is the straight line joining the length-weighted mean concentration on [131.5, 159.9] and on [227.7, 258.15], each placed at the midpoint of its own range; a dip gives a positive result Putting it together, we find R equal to -4.8 yr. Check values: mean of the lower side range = 298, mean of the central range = 320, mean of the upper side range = 284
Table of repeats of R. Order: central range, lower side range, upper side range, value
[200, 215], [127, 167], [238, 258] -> -2.32 yr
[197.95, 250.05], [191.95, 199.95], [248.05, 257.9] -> 0.85 yr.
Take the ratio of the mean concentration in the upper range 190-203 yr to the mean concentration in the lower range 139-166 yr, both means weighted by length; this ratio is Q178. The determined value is 1.25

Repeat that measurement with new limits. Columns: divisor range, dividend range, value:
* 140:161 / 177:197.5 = 1.19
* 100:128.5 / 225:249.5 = 0.81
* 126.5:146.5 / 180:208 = 1.06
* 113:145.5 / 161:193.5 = 0.86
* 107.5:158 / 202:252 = 0.90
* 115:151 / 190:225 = 0.97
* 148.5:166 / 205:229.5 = 1.21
